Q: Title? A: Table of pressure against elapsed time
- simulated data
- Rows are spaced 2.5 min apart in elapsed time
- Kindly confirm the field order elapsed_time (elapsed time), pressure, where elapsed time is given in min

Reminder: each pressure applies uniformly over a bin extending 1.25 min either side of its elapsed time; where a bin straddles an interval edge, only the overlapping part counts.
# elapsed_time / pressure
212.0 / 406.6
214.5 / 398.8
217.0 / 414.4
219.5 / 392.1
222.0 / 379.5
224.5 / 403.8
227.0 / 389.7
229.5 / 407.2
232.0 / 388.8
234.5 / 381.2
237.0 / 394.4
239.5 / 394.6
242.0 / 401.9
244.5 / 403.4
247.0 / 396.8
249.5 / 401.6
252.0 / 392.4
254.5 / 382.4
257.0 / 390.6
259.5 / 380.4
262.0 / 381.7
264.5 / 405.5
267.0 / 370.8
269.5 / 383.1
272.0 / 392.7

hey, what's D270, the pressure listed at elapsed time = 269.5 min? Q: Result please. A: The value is 383.1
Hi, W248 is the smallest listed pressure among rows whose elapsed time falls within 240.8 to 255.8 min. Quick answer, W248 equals 382.4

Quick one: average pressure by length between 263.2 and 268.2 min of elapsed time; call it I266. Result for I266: 388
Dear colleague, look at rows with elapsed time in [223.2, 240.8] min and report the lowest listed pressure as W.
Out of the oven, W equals 381.2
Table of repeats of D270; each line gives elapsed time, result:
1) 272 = 392.7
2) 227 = 389.7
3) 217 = 414.4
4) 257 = 390.6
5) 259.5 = 380.4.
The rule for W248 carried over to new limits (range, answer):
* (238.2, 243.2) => 394.6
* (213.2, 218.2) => 398.8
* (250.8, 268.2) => 370.8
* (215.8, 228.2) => 379.5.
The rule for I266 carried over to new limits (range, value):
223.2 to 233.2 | 397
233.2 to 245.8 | 395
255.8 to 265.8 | 389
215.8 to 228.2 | 396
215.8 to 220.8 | 403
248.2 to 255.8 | 392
